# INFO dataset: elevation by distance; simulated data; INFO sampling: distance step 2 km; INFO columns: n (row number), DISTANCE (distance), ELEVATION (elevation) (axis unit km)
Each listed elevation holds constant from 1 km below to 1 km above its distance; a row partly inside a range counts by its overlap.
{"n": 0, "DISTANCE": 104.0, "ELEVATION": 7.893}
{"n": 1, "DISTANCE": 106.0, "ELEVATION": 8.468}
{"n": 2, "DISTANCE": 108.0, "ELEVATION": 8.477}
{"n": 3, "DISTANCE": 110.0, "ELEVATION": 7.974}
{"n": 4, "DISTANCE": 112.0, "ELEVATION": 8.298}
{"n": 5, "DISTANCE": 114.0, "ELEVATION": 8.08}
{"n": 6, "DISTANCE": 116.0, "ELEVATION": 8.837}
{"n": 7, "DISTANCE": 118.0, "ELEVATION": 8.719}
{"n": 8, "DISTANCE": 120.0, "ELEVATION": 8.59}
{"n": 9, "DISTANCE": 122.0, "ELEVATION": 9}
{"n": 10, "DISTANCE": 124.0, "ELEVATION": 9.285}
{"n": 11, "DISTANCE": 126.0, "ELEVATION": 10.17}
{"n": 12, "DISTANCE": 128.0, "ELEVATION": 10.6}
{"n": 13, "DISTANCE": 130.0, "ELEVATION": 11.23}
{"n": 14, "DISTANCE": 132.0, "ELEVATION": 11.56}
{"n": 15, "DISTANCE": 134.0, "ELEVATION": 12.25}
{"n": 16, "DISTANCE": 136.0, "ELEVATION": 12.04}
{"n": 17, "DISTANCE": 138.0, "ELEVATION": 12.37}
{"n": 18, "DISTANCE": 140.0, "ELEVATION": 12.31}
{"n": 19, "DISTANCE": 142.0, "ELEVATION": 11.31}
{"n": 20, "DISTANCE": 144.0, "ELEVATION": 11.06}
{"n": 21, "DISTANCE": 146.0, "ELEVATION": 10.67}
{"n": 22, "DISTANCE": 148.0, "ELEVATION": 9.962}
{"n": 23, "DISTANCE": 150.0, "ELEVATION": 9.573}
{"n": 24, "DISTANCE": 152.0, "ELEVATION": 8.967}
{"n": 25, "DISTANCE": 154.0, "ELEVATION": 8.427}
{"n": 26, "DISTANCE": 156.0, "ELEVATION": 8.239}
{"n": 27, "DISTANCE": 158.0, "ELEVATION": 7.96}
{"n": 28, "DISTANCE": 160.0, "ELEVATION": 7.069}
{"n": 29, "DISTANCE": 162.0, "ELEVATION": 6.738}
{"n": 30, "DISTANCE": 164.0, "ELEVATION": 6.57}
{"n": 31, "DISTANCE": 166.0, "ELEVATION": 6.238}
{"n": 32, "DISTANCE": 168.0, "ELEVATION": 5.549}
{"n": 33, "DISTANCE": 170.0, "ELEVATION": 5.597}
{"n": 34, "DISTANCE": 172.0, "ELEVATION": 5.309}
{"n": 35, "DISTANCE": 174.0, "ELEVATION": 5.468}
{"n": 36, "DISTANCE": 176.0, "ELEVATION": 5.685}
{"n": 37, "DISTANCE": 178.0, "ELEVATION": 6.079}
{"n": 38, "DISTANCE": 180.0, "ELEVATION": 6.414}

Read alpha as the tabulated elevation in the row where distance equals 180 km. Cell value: 6.414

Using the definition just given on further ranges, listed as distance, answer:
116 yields 8.837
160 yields 7.069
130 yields 11.23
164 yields 6.57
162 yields 6.738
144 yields 11.06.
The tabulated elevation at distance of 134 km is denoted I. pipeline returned 12.25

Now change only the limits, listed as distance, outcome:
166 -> 6.238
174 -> 5.468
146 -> 10.67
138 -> 12.37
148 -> 9.962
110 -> 7.974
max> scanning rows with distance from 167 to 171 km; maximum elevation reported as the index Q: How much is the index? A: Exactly 5.597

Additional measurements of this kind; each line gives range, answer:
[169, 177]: 5.685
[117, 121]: 8.719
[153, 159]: 8.427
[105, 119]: 8.837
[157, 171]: 7.96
